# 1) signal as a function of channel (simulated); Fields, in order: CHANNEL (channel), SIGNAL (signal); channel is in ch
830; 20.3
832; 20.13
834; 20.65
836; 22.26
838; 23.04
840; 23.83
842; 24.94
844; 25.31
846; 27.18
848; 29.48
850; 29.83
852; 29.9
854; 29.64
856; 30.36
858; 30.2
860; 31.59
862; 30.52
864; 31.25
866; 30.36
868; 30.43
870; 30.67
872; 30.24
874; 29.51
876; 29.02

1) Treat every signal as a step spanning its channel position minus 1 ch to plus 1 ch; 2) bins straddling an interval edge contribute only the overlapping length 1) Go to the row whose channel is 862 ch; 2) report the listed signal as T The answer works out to 30.52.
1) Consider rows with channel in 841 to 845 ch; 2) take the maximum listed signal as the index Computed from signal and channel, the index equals 25.31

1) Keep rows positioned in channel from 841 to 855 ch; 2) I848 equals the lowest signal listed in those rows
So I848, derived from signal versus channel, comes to 24.94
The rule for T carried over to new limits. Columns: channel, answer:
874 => 29.51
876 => 29.02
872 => 30.24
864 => 31.25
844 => 25.31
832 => 20.13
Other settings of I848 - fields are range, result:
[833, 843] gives 20.65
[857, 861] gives 30.2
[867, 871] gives 30.43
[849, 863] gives 29.64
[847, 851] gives 29.48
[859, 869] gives 30.36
